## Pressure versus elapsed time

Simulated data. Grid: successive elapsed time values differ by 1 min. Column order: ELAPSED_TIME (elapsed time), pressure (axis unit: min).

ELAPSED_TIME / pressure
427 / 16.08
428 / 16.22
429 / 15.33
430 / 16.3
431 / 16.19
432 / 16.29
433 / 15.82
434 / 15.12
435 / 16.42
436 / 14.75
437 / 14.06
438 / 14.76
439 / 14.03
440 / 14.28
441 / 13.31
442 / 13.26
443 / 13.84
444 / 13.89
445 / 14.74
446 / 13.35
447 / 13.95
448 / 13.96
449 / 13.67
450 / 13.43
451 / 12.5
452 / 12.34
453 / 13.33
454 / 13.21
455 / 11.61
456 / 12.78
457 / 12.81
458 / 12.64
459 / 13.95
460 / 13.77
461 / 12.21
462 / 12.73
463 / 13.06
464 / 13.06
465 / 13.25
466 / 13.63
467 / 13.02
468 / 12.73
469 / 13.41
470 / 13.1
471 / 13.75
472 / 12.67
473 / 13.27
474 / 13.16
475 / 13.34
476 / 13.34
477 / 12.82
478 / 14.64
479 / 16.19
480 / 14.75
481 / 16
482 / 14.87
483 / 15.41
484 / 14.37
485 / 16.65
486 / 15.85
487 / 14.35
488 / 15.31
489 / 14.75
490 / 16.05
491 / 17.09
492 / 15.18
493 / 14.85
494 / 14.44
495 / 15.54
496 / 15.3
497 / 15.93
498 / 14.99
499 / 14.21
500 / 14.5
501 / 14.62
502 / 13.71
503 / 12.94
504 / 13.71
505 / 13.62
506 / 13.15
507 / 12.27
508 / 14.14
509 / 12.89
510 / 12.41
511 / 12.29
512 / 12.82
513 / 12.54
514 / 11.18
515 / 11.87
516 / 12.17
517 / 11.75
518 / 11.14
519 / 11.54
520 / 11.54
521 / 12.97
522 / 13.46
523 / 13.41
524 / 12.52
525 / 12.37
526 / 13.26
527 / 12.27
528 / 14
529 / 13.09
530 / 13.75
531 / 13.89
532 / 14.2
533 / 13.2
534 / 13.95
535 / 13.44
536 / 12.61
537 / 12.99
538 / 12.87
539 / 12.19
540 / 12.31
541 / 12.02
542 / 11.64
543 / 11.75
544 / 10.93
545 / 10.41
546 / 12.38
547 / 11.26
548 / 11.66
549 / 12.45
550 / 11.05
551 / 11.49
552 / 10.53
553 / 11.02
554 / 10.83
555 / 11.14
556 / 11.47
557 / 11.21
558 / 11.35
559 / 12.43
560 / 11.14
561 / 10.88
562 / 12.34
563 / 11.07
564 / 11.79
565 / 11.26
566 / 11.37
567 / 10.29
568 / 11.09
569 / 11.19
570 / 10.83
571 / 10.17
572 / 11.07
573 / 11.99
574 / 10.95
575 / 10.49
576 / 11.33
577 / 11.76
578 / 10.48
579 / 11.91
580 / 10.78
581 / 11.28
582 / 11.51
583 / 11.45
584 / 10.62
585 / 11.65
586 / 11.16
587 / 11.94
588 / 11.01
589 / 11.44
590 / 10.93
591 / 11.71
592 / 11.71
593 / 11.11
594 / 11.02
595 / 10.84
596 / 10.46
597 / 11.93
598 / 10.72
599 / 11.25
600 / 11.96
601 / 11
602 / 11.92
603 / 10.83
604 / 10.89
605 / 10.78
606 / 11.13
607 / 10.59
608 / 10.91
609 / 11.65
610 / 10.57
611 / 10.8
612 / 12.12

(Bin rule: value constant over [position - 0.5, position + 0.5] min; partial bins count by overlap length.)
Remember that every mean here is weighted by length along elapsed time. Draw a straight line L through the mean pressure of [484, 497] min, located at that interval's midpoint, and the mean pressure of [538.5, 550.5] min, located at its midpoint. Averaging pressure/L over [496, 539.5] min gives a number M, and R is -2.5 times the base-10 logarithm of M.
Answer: 0.03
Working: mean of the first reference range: 15.4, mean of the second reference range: 11.7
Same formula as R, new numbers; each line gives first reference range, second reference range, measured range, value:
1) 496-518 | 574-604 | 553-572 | 0.06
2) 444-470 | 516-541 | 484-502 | -0.17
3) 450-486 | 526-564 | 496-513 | -0.06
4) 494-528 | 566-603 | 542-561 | 0.07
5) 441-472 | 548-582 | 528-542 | -0.11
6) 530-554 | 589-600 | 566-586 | 0.04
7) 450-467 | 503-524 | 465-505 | -0.14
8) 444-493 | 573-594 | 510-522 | 0.07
